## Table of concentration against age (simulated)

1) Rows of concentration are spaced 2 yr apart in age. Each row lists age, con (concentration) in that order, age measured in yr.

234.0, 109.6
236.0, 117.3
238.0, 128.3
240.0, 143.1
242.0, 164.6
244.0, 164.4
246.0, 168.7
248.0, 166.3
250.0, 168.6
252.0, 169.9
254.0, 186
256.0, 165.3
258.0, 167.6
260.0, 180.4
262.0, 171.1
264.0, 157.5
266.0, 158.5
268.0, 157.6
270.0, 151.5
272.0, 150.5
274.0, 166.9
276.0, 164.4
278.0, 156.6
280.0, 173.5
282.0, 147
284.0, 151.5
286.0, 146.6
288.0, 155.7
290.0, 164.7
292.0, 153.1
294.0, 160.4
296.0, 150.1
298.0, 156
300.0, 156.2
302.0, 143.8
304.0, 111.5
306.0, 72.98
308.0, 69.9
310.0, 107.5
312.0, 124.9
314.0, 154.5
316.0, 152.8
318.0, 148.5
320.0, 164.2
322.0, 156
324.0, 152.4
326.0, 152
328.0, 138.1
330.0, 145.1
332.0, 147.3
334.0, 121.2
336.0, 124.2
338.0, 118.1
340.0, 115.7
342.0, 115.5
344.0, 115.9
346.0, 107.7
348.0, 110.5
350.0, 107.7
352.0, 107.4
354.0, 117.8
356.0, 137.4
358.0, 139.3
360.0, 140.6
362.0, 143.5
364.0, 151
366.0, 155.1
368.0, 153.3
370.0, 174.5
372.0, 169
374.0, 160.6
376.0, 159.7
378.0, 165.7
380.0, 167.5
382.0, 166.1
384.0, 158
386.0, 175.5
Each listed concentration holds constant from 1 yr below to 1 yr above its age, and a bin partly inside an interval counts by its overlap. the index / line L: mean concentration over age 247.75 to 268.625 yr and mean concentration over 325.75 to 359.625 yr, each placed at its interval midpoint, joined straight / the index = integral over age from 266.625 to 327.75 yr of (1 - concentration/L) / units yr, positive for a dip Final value 0.9 yr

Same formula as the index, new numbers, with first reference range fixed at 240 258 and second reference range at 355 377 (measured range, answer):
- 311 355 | 7.2 yr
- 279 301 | 0.9 yr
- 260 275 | 0.4 yr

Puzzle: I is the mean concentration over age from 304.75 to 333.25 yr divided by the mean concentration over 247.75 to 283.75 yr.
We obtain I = 0.82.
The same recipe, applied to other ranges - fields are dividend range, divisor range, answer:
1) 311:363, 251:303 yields 0.83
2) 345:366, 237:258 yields 0.78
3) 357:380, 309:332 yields 1.08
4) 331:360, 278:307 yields 0.83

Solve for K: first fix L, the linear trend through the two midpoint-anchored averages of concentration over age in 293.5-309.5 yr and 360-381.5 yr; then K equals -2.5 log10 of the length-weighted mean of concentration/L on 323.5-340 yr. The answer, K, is 0.04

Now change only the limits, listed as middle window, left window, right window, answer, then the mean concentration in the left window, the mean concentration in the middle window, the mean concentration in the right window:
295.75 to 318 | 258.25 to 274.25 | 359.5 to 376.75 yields 0.25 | 162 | 127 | 157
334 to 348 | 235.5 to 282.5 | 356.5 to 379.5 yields 0.33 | 161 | 116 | 156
